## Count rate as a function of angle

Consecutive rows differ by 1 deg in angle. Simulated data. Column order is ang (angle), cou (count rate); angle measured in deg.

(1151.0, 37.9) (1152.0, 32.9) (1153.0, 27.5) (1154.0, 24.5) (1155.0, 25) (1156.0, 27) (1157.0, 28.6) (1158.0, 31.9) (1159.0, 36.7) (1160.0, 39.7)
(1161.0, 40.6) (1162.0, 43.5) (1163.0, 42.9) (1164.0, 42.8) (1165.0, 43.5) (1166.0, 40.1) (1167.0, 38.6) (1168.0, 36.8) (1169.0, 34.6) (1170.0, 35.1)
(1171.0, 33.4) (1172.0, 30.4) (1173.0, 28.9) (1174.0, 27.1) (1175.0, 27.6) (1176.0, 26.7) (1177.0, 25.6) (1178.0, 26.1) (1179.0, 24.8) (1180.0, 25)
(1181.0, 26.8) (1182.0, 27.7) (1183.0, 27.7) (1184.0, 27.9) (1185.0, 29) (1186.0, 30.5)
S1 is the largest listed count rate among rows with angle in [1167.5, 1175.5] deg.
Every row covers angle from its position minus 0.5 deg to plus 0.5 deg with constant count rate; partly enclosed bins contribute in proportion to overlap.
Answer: 36.8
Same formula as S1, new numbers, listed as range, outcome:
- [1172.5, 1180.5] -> 28.9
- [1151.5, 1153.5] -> 32.9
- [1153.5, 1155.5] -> 25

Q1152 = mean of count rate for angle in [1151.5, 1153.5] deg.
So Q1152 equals 30.2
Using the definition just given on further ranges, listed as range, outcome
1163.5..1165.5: 43.1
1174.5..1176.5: 27.1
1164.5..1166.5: 41.8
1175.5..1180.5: 25.6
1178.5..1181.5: 25.5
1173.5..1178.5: 26.6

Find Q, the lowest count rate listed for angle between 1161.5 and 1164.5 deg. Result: 42.8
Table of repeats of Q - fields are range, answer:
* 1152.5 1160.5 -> 24.5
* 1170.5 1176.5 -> 26.7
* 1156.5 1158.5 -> 28.6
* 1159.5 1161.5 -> 39.7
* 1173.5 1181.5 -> 24.8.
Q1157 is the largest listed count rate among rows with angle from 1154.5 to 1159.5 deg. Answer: 36.7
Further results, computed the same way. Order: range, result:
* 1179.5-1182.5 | 27.7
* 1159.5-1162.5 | 43.5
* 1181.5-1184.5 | 27.9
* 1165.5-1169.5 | 40.1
